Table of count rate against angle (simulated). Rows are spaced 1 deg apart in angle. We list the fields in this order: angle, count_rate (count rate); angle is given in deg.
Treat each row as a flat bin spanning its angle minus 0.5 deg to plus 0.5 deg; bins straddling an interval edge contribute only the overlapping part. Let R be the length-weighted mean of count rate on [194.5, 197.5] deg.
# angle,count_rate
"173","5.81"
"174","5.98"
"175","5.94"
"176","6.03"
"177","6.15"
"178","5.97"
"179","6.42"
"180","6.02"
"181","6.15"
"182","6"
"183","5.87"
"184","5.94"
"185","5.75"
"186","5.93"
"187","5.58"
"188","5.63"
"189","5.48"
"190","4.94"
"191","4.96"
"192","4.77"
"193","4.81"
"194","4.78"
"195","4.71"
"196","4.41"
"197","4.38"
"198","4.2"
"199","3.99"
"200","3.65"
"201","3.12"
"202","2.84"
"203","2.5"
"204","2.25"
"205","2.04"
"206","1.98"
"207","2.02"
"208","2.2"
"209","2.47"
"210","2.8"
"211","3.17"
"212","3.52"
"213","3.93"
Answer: 4.5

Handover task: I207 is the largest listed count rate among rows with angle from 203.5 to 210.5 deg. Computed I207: 2.8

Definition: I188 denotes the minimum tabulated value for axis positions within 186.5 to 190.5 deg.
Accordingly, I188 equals 4.94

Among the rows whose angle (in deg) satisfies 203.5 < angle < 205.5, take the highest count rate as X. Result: 2.25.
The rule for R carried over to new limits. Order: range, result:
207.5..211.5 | 2.66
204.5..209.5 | 2.14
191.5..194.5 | 4.79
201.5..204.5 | 2.53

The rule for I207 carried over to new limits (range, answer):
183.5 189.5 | 5.94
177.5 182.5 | 6.42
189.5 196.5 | 4.96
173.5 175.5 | 5.98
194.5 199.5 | 4.71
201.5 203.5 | 2.84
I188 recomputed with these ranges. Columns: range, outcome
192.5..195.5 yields 4.71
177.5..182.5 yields 5.97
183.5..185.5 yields 5.75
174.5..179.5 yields 5.94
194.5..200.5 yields 3.65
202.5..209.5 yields 1.98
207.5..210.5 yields 2.2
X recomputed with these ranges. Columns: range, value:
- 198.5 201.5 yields 3.99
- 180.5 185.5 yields 6.15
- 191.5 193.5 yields 4.81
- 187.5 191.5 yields 5.63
